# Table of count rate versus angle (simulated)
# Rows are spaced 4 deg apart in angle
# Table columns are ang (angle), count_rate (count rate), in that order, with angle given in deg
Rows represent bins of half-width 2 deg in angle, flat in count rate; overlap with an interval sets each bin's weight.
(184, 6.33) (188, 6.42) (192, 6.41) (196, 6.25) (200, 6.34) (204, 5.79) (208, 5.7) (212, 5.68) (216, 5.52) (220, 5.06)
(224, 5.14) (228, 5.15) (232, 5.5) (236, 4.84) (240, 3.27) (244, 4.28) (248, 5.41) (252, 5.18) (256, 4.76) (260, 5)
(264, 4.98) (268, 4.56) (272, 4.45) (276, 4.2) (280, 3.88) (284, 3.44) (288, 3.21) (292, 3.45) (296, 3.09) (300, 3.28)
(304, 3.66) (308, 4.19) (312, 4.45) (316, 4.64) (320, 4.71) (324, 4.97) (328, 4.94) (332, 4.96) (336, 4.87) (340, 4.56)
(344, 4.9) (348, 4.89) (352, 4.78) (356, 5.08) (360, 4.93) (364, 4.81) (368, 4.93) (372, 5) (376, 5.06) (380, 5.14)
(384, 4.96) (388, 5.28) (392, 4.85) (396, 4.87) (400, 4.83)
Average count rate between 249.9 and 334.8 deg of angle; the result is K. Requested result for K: 4.29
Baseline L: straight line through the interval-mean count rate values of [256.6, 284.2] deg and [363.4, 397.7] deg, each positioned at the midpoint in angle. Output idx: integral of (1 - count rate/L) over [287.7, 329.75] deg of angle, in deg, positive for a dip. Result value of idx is 5.1 deg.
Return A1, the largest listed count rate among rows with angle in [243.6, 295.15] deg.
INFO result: 5.41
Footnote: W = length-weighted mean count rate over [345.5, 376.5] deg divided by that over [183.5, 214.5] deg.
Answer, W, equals 0.8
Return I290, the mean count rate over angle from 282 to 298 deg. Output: 3.3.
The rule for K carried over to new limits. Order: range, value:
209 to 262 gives 5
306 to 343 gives 4.7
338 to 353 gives 4.78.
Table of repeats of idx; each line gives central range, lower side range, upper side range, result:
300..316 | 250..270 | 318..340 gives 2.65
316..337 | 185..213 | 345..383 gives 1.41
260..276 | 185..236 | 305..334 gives 1.60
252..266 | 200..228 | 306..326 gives 0.44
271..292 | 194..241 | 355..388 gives 5.88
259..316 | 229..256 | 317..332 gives 9.77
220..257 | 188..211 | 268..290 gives 1.20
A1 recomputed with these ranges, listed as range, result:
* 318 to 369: 5.08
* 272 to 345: 4.97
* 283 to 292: 3.45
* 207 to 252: 5.7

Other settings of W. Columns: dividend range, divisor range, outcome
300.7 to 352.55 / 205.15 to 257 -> 0.91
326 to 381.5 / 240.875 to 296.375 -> 1.15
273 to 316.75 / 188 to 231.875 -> 0.66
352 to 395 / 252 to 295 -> 1.18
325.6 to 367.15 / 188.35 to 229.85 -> 0.85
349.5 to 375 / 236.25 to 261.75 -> 1.06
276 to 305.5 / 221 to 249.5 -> 0.73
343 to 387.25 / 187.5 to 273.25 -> 0.95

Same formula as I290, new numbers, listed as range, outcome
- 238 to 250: 4.32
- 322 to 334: 4.96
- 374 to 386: 5.05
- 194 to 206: 6.13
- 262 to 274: 4.66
